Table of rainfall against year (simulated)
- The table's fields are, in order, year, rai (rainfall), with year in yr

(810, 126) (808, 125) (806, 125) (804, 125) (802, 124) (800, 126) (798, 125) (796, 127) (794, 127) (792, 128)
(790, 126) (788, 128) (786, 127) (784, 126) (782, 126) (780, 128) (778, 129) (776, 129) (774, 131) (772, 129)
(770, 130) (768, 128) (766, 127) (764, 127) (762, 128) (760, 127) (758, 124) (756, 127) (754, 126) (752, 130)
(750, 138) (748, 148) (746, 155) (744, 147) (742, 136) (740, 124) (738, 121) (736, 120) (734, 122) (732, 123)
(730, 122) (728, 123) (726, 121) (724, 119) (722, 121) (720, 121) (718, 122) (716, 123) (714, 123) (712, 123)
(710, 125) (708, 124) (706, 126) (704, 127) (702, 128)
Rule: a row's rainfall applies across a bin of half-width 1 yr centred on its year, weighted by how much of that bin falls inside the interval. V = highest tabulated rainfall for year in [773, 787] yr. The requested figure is 131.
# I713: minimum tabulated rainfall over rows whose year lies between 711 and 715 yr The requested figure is 123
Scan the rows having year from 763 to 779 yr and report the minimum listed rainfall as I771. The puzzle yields 127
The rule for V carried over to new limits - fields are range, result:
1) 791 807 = 128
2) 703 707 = 127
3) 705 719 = 126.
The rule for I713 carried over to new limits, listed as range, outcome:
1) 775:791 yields 126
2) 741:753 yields 130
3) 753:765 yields 124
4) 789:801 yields 125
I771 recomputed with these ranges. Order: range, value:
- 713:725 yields 119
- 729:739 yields 120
